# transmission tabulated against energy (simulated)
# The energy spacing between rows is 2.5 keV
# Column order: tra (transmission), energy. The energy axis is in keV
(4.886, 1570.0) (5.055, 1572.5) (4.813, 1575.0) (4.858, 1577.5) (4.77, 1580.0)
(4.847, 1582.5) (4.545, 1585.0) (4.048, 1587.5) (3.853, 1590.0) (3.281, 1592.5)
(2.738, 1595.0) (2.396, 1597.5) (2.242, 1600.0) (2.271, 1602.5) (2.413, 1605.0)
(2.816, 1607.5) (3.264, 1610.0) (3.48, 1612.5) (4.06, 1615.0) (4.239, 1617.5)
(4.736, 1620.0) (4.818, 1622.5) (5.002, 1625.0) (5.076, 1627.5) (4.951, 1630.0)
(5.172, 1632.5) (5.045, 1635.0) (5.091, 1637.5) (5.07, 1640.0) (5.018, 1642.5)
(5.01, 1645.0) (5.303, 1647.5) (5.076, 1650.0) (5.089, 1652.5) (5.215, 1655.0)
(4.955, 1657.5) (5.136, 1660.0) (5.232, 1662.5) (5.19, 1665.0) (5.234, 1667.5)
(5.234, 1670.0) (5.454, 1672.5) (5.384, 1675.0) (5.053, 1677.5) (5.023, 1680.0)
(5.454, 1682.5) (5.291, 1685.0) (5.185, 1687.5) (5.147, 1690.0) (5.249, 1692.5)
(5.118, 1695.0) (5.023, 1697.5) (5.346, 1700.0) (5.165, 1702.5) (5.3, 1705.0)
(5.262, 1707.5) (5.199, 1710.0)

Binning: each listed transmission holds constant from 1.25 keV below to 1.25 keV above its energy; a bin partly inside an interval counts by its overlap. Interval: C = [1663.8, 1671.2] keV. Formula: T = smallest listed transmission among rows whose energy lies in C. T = 5.19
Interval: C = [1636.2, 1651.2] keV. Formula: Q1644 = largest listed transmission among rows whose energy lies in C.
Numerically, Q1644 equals 5.303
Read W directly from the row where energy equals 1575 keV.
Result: 4.813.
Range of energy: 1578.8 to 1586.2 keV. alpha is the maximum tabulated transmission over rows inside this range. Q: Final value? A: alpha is 4.847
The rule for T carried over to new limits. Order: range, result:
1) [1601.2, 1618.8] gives 2.271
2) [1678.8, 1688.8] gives 5.023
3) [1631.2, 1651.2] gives 5.01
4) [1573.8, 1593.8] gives 3.281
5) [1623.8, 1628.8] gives 5.002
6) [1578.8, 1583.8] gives 4.77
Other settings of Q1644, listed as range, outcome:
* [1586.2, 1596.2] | 4.048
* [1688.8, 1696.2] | 5.249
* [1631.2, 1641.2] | 5.172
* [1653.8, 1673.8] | 5.454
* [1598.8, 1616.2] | 4.06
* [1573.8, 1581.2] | 4.858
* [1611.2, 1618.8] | 4.239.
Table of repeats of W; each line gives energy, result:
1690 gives 5.147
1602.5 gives 2.271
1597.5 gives 2.396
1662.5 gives 5.232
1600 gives 2.242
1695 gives 5.118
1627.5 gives 5.076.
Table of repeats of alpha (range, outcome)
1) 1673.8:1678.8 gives 5.384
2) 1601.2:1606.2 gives 2.413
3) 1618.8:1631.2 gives 5.076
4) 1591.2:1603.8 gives 3.281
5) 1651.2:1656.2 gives 5.215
